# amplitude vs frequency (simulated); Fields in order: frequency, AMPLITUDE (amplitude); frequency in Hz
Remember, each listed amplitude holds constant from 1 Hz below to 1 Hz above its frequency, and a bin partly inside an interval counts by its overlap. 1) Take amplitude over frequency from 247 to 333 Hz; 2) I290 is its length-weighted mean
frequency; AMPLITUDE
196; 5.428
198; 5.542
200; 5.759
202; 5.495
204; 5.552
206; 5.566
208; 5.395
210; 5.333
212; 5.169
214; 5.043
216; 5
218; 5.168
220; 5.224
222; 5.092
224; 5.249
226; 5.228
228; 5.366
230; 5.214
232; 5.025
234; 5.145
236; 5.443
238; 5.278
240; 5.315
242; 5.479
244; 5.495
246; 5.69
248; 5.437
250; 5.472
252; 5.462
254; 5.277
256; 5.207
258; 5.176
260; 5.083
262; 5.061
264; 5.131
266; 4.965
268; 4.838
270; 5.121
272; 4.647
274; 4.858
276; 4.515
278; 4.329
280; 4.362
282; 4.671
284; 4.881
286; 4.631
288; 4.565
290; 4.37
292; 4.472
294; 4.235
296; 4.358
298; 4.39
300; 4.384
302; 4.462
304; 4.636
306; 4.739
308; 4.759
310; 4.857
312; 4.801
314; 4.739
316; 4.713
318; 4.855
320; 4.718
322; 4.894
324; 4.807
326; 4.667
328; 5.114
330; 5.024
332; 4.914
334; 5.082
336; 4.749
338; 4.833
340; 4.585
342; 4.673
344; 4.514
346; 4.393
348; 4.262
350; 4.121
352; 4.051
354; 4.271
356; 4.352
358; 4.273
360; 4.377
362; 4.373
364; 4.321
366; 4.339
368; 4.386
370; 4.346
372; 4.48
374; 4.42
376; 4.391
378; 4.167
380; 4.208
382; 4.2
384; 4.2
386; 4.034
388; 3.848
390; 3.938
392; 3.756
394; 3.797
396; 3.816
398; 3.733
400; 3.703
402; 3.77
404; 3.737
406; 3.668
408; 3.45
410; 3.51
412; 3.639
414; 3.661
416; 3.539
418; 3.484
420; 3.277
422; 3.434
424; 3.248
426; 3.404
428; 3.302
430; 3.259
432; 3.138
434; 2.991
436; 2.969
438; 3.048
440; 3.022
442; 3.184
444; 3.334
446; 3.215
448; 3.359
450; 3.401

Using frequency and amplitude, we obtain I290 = 4.8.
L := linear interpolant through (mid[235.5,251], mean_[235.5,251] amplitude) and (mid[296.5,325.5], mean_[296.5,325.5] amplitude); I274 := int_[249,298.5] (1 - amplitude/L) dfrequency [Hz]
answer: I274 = 2.98 Hz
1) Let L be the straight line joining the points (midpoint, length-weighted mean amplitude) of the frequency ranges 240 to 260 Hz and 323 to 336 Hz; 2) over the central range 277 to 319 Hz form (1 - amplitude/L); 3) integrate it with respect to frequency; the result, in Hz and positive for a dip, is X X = 4.3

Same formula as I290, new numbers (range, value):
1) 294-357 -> 4.63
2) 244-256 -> 5.45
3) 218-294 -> 5.04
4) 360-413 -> 4.02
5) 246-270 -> 5.21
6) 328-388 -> 4.43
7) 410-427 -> 3.46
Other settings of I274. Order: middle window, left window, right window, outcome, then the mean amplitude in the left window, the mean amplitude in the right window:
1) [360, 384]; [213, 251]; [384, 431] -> -2.24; 5.28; 3.62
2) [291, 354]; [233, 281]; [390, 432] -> -2.64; 5.12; 3.56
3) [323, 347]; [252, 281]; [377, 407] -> -2.28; 4.92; 3.91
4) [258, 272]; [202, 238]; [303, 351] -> 0.05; 5.26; 4.73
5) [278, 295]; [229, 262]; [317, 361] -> 1.69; 5.32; 4.61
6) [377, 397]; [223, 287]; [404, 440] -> -1.48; 5.1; 3.36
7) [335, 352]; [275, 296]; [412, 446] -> -2.05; 4.5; 3.28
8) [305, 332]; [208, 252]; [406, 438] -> -2.66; 5.29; 3.35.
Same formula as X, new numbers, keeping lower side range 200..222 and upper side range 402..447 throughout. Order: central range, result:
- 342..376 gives -3.4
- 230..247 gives -1.0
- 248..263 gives -1.1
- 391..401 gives -0.4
